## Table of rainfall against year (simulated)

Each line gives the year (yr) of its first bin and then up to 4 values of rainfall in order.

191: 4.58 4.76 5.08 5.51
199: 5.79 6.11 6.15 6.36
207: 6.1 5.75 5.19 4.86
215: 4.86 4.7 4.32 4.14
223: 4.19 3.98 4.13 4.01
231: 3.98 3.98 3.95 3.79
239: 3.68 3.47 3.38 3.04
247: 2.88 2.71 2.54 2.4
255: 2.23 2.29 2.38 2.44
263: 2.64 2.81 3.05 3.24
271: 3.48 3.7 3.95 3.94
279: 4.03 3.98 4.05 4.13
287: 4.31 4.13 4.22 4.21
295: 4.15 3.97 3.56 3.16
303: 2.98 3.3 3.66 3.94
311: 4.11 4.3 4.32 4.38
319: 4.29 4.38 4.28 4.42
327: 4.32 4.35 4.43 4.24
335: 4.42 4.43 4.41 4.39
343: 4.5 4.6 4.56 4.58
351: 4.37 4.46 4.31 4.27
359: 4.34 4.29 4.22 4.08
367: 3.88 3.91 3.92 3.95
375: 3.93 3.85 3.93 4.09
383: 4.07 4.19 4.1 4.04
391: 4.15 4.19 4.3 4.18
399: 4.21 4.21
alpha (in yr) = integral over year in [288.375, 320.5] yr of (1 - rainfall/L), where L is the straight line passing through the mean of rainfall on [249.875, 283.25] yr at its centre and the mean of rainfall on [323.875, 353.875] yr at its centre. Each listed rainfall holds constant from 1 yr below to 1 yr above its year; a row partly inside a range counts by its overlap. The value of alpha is -1.1 yr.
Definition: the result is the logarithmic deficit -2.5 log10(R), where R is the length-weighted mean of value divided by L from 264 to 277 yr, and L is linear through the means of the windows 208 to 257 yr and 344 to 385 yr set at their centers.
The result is 0.15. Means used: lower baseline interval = 3.81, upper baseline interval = 4.18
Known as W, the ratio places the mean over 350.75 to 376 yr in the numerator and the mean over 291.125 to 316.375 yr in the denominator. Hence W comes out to 1.1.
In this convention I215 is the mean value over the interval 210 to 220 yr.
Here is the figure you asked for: 4.79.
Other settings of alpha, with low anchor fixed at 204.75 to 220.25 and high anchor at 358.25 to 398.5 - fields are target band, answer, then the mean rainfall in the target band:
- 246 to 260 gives 6.92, 2.49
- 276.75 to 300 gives 3.10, 4.06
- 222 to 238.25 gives 3.46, 4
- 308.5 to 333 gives 0.92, 4.3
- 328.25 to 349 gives -0.45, 4.44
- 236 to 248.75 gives 4.24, 3.33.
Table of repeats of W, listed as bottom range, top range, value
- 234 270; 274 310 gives 1.32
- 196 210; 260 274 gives 0.51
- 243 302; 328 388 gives 1.26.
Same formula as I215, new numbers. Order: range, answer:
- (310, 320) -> 4.28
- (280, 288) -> 4.12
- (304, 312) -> 3.75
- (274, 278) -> 3.95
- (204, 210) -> 6.07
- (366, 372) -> 3.9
